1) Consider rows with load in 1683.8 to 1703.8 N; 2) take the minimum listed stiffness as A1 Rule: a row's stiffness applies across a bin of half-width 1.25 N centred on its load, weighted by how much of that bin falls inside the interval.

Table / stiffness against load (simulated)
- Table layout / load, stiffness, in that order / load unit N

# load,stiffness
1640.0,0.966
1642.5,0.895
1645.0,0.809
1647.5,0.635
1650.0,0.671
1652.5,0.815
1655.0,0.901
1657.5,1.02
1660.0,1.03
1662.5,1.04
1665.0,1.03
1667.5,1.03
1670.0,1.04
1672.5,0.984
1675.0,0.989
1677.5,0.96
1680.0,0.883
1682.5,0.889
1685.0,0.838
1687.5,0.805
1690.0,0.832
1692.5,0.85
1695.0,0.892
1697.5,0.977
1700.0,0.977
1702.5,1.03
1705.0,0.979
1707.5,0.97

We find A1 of 0.805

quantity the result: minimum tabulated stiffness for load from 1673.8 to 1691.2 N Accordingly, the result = 0.805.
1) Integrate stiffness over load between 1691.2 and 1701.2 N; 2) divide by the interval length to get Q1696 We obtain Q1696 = 0.923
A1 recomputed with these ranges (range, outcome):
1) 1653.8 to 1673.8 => 0.901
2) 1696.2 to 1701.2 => 0.977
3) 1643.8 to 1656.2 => 0.635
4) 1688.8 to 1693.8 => 0.832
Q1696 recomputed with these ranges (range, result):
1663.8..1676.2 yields 1.01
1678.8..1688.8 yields 0.853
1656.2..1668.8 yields 1.03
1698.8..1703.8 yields 1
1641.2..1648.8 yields 0.78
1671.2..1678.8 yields 0.977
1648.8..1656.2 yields 0.796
